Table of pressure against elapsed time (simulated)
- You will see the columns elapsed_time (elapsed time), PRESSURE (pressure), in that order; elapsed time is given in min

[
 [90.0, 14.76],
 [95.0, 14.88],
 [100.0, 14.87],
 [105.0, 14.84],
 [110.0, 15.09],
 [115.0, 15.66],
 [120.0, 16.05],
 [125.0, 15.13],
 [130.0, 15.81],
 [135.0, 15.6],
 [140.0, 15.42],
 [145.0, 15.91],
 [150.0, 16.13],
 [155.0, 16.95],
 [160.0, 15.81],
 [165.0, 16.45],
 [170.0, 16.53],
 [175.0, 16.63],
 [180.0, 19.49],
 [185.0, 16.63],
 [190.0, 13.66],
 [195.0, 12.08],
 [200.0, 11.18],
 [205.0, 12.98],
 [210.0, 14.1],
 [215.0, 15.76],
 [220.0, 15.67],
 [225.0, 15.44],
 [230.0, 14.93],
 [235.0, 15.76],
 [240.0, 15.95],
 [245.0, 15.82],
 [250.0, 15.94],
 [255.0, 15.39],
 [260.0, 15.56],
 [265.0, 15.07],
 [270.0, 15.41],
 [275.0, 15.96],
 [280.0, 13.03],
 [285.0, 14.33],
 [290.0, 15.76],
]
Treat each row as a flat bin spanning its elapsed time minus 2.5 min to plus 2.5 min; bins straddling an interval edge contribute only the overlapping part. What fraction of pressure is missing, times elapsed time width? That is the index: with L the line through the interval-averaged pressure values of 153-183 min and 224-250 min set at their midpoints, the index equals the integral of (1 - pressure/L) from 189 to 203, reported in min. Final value 3.6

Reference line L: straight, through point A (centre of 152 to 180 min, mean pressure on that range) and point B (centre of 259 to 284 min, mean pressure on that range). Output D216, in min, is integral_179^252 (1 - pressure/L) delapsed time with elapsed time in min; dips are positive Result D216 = 4.3 min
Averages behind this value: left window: 16.7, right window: 14.9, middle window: 14.9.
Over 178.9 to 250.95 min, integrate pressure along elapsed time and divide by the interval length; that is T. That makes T 14.9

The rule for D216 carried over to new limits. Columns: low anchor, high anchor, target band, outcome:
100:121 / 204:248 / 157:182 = -2.7 min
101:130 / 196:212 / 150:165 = -2.4 min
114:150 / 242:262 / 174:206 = 2.1 min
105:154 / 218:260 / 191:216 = 4.0 min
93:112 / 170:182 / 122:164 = 1.5 min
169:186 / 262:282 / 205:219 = 1.6 min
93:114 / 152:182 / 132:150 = 0.5 min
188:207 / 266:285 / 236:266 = -3.5 min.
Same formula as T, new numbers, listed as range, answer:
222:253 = 15.6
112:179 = 16.1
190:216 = 13.1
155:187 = 16.9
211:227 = 15.5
